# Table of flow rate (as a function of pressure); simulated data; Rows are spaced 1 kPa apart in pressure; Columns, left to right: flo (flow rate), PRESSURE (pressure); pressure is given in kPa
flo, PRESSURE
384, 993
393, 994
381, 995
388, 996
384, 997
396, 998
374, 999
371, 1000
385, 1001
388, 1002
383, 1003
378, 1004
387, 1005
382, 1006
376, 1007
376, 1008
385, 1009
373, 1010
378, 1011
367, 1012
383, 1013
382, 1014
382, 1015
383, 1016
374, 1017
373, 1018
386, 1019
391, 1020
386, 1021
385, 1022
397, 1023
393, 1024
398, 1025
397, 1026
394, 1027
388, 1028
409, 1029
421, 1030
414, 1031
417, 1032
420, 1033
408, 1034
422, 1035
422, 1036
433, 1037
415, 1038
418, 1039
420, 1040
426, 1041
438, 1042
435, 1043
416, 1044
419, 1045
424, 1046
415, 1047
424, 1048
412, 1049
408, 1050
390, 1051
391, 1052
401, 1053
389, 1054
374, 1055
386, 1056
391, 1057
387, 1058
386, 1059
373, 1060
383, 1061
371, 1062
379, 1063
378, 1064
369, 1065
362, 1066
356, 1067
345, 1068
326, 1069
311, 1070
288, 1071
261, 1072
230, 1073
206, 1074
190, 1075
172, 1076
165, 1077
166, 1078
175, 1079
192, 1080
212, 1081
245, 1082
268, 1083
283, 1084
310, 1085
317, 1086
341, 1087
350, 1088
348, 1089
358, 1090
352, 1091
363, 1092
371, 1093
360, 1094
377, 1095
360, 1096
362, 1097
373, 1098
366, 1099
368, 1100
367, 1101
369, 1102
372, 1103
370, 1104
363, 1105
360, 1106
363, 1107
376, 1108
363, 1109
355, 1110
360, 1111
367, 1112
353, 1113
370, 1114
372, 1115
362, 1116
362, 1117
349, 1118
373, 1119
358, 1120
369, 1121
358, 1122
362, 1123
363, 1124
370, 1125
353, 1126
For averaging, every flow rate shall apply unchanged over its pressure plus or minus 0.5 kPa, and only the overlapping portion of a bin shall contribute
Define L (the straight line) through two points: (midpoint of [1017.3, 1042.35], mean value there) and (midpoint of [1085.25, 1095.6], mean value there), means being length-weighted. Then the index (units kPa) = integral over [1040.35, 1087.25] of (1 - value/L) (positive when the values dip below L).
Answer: 5.5 kPa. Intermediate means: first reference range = 406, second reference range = 353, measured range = 334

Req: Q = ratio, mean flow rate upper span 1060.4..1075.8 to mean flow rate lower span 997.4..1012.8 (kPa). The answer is 0.83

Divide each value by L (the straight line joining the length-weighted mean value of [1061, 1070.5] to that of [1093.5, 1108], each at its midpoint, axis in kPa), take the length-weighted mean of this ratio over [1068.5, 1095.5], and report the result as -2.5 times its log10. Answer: 0.28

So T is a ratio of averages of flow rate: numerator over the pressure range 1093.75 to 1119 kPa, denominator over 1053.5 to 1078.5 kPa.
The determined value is 1.15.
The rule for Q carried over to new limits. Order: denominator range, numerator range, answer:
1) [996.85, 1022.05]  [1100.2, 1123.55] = 0.96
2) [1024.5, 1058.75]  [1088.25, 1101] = 0.89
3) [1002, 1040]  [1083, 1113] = 0.90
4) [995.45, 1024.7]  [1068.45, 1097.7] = 0.75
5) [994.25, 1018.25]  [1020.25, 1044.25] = 1.08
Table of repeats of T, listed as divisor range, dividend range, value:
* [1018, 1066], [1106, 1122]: 0.90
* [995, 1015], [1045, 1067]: 1.02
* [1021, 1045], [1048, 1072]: 0.90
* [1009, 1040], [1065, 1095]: 0.72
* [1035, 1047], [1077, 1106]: 0.76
